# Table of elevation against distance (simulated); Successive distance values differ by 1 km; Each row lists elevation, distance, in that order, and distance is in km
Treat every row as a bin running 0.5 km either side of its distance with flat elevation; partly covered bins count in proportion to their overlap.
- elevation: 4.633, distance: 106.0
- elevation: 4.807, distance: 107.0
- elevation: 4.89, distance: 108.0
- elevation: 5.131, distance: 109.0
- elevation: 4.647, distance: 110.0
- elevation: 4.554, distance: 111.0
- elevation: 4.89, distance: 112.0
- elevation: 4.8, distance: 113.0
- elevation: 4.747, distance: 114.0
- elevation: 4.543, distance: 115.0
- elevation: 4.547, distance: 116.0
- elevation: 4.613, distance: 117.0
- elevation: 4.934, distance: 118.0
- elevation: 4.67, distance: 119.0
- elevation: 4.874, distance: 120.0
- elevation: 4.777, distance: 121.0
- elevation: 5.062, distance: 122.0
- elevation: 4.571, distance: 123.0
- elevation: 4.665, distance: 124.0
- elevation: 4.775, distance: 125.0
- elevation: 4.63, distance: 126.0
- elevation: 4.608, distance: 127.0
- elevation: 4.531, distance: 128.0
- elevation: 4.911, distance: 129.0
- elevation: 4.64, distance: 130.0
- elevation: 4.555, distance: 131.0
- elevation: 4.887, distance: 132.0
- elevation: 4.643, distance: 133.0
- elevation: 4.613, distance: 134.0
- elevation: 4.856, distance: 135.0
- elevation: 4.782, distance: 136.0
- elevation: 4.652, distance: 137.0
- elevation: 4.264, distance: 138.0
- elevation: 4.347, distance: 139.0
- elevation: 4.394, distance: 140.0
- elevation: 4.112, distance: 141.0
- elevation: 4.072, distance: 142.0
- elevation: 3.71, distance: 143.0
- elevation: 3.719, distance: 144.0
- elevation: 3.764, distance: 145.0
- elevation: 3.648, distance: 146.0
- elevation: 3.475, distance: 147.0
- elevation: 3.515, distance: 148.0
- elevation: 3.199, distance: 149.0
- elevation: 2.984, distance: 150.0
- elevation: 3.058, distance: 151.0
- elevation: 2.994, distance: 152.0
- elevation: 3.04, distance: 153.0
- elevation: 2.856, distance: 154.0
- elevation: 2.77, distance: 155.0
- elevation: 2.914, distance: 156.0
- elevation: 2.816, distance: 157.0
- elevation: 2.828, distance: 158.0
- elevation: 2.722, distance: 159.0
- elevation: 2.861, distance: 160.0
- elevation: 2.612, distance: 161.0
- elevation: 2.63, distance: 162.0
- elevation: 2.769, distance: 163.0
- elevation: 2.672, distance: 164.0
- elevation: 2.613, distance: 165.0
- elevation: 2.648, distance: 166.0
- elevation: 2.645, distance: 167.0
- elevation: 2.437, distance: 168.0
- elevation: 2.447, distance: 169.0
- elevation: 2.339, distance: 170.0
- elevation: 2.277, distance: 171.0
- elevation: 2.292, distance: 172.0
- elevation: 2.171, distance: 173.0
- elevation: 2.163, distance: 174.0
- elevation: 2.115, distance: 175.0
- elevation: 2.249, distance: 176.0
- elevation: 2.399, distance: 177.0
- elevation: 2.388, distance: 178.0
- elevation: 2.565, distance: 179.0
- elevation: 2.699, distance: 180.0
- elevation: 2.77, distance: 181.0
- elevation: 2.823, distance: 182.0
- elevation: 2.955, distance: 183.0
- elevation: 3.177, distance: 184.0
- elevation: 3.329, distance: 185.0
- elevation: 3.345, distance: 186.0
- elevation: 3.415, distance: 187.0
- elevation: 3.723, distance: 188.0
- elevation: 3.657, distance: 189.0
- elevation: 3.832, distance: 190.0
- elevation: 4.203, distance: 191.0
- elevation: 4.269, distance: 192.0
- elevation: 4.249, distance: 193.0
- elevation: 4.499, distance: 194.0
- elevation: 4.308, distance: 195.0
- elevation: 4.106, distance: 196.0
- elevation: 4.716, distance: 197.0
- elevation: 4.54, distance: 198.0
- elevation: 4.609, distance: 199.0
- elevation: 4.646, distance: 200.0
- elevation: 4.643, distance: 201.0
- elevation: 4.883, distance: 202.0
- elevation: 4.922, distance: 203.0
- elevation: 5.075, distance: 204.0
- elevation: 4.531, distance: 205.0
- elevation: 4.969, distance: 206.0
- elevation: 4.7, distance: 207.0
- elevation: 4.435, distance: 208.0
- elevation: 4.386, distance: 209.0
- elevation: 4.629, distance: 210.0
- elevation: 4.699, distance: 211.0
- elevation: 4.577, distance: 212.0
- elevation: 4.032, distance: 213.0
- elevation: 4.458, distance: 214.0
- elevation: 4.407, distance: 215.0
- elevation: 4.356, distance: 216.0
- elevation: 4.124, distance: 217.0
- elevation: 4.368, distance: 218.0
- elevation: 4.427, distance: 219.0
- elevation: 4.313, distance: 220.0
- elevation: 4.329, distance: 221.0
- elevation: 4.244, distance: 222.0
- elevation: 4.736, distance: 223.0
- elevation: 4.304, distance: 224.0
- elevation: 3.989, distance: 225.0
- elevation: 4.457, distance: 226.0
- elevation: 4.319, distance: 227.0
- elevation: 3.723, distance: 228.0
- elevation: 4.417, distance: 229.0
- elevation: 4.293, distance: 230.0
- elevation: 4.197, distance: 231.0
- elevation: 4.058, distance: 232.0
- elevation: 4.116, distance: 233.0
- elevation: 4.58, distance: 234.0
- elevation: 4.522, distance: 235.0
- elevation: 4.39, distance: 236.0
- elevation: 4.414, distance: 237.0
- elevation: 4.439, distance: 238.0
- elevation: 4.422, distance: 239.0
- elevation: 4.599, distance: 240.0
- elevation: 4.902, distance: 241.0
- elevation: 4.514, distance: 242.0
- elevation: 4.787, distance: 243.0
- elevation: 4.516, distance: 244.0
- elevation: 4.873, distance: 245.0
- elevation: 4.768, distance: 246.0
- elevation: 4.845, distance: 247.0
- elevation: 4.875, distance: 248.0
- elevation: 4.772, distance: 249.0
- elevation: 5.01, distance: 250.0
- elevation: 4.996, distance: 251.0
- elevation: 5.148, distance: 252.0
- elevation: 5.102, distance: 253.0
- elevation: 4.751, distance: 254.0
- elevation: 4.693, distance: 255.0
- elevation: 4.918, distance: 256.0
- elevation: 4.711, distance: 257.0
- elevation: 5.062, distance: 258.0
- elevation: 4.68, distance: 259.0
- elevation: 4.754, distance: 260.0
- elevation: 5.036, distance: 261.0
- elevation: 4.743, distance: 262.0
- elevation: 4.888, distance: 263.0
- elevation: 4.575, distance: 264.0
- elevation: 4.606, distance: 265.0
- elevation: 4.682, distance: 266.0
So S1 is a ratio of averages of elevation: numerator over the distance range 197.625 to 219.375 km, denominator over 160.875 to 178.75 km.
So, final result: 1.87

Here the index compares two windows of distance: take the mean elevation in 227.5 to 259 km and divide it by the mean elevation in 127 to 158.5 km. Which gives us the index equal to 1.20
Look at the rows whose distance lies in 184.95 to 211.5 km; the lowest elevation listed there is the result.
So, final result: 3.329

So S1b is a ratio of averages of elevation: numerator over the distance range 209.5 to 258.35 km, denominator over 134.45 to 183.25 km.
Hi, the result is 1.48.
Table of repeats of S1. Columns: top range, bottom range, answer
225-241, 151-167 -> 1.56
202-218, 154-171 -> 1.71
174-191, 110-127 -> 0.63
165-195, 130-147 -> 0.69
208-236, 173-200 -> 1.27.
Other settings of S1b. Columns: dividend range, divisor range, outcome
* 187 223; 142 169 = 1.47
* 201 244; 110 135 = 0.95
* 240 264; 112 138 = 1.03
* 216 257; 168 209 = 1.27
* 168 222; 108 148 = 0.84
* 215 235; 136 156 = 1.18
